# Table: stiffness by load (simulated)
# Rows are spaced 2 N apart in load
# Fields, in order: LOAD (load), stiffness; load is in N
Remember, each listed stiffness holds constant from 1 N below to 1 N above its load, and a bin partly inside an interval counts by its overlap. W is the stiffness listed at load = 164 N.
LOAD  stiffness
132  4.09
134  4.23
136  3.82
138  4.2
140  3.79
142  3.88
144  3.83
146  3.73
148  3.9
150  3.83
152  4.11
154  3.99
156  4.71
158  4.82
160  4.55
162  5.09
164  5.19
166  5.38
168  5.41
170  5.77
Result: 5.19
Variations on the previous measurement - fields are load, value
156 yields 4.71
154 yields 3.99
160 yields 4.55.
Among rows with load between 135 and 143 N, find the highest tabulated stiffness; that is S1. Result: 4.2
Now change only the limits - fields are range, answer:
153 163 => 5.09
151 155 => 4.11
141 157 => 4.71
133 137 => 4.23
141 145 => 3.88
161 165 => 5.19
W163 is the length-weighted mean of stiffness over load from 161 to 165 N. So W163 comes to 5.14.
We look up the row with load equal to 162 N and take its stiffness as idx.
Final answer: 5.09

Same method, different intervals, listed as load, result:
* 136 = 3.82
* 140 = 3.79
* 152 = 4.11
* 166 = 5.38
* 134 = 4.23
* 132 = 4.09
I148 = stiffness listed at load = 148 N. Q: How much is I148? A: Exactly 3.9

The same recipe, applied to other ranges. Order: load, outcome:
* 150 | 3.83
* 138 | 4.2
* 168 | 5.41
